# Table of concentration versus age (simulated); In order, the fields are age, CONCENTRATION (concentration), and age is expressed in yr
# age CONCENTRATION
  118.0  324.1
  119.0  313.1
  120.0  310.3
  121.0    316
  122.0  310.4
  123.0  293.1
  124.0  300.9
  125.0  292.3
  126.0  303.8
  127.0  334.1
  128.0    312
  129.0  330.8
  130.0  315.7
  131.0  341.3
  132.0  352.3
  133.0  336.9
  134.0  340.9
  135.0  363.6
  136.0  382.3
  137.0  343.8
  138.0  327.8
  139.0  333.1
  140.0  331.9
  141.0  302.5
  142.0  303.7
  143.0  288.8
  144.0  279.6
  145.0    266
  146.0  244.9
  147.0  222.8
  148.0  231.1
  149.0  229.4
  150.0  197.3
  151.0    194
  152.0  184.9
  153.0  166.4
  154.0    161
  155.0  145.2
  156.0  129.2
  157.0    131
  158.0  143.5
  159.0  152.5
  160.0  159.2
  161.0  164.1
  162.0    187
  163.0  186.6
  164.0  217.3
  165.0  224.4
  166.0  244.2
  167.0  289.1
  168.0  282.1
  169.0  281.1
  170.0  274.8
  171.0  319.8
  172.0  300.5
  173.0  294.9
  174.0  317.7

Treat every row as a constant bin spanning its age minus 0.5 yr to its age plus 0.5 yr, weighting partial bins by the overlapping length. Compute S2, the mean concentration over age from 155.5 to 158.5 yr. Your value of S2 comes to 135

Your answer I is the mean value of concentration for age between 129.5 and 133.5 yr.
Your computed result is 337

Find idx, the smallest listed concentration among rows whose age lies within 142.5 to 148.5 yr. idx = 222.8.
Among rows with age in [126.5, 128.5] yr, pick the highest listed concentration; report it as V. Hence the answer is 334.1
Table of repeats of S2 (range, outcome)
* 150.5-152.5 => 189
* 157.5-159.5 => 148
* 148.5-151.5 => 207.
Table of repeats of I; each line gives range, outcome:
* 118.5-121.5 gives 313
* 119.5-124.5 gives 306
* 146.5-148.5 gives 227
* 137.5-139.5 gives 330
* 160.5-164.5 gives 189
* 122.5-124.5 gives 297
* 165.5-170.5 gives 274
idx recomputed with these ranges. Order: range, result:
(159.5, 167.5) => 159.2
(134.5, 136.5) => 363.6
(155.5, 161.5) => 129.2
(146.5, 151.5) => 194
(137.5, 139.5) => 327.8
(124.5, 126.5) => 292.3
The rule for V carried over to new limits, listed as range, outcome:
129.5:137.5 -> 382.3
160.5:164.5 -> 217.3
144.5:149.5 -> 266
